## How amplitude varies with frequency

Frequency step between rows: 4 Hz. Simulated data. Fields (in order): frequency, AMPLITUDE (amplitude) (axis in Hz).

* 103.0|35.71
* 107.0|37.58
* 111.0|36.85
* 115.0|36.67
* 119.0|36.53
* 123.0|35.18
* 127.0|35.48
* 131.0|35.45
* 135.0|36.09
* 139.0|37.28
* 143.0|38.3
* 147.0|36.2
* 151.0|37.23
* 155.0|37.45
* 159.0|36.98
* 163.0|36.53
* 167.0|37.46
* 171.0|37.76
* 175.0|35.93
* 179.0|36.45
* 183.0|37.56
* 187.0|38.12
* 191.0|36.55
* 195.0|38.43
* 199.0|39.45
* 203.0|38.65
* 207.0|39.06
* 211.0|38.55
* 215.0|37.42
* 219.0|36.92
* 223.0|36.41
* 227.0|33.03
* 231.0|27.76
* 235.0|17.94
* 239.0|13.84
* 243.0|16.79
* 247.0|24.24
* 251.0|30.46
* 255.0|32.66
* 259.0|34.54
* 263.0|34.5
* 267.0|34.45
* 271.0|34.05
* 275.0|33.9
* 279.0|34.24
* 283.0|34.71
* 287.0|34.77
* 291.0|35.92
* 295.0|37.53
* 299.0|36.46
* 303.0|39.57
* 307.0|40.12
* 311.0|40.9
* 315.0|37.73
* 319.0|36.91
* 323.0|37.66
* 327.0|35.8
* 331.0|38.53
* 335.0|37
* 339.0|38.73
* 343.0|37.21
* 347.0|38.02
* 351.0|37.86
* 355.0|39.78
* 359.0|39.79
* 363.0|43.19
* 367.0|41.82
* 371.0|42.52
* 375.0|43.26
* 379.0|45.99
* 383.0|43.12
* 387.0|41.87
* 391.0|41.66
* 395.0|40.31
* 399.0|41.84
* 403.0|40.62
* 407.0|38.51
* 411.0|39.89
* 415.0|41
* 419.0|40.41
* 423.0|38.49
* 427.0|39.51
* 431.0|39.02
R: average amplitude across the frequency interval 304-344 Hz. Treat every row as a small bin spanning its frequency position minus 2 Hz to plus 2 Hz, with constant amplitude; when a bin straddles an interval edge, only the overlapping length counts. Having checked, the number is 38.1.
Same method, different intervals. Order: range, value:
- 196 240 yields 33.2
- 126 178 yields 36.8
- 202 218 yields 38.3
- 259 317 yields 36.3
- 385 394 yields 41.6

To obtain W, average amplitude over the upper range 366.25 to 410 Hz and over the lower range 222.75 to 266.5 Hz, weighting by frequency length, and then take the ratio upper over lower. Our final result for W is 1.53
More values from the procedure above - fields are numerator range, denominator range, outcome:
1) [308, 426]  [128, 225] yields 1.07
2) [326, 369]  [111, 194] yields 1.06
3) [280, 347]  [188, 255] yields 1.18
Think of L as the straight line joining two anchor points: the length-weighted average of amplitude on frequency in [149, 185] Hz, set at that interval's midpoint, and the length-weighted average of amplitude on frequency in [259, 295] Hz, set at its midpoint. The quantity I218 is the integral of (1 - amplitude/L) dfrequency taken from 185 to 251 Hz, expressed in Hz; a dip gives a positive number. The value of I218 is 7.37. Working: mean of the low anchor 37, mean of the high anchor 34.7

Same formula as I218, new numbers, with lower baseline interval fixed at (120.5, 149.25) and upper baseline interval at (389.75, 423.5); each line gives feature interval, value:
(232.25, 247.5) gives 8.0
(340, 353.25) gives 0.6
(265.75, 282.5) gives 1.8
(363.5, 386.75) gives -1.9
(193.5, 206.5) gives -0.6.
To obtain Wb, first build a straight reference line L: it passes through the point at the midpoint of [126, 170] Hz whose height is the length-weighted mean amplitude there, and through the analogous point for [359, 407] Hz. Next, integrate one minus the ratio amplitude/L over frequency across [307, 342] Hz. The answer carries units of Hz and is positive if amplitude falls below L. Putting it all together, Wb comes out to 2.4 Hz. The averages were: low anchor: 36.8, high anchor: 42.1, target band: 38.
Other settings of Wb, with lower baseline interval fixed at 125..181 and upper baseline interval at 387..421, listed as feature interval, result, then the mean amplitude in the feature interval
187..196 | 0.0 Hz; 37.5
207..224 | 0.1 Hz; 37.6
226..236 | 3.0 Hz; 26.4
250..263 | 1.8 Hz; 33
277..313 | 1.7 Hz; 37.1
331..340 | 0.4 Hz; 37.9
